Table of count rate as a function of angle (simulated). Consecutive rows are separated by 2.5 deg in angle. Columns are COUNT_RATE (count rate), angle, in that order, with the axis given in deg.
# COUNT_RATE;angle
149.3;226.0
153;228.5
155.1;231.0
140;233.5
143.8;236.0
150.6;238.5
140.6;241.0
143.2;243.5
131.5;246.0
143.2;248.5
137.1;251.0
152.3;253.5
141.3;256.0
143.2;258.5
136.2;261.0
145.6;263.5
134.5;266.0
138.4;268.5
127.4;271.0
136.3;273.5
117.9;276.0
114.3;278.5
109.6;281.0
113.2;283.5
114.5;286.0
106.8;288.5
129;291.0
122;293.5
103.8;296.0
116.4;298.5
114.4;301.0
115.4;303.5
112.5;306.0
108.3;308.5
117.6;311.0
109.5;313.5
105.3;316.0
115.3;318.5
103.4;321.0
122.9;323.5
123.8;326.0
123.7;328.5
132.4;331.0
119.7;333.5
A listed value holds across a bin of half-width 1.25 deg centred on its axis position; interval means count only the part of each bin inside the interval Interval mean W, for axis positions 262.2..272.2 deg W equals 137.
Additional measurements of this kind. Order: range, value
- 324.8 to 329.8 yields 124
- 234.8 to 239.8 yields 147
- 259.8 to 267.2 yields 139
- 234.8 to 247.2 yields 142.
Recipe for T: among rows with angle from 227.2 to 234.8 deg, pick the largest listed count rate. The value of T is 155.1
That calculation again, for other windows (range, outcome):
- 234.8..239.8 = 150.6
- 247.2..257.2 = 152.3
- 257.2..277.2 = 145.6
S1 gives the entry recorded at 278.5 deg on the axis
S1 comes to 114.3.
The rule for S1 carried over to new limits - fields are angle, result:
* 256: 141.3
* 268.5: 138.4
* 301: 114.4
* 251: 137.1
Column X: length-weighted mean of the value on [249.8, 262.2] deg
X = 142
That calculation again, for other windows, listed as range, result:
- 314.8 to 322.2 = 108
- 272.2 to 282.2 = 120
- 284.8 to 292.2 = 117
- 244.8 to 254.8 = 141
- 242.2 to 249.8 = 139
